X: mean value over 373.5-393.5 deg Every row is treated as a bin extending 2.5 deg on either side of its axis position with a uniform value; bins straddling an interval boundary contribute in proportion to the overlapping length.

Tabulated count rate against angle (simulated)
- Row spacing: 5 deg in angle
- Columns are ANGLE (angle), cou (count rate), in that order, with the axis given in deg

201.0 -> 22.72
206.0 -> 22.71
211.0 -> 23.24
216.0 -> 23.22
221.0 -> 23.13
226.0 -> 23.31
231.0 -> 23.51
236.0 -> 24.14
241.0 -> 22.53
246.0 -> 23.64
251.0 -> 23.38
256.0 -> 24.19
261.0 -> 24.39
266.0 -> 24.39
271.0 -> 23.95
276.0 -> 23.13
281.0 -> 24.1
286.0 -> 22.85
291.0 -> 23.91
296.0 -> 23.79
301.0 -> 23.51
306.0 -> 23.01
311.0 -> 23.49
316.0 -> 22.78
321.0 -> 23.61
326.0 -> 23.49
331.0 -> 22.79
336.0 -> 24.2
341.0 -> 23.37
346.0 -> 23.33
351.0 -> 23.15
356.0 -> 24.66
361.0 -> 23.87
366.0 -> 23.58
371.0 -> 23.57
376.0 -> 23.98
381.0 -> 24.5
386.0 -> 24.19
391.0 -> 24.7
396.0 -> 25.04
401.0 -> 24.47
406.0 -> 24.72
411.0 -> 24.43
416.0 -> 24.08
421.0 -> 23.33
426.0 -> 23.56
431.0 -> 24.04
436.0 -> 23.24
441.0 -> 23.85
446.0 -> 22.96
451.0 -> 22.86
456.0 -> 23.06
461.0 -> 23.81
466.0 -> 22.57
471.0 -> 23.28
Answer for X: 24.3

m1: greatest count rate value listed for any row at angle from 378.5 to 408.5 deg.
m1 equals 25.04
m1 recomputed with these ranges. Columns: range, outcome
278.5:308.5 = 24.1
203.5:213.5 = 23.24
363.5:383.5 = 24.5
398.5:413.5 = 24.72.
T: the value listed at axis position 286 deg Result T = 22.85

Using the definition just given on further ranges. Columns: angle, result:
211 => 23.24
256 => 24.19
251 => 23.38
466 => 22.57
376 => 23.98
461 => 23.81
